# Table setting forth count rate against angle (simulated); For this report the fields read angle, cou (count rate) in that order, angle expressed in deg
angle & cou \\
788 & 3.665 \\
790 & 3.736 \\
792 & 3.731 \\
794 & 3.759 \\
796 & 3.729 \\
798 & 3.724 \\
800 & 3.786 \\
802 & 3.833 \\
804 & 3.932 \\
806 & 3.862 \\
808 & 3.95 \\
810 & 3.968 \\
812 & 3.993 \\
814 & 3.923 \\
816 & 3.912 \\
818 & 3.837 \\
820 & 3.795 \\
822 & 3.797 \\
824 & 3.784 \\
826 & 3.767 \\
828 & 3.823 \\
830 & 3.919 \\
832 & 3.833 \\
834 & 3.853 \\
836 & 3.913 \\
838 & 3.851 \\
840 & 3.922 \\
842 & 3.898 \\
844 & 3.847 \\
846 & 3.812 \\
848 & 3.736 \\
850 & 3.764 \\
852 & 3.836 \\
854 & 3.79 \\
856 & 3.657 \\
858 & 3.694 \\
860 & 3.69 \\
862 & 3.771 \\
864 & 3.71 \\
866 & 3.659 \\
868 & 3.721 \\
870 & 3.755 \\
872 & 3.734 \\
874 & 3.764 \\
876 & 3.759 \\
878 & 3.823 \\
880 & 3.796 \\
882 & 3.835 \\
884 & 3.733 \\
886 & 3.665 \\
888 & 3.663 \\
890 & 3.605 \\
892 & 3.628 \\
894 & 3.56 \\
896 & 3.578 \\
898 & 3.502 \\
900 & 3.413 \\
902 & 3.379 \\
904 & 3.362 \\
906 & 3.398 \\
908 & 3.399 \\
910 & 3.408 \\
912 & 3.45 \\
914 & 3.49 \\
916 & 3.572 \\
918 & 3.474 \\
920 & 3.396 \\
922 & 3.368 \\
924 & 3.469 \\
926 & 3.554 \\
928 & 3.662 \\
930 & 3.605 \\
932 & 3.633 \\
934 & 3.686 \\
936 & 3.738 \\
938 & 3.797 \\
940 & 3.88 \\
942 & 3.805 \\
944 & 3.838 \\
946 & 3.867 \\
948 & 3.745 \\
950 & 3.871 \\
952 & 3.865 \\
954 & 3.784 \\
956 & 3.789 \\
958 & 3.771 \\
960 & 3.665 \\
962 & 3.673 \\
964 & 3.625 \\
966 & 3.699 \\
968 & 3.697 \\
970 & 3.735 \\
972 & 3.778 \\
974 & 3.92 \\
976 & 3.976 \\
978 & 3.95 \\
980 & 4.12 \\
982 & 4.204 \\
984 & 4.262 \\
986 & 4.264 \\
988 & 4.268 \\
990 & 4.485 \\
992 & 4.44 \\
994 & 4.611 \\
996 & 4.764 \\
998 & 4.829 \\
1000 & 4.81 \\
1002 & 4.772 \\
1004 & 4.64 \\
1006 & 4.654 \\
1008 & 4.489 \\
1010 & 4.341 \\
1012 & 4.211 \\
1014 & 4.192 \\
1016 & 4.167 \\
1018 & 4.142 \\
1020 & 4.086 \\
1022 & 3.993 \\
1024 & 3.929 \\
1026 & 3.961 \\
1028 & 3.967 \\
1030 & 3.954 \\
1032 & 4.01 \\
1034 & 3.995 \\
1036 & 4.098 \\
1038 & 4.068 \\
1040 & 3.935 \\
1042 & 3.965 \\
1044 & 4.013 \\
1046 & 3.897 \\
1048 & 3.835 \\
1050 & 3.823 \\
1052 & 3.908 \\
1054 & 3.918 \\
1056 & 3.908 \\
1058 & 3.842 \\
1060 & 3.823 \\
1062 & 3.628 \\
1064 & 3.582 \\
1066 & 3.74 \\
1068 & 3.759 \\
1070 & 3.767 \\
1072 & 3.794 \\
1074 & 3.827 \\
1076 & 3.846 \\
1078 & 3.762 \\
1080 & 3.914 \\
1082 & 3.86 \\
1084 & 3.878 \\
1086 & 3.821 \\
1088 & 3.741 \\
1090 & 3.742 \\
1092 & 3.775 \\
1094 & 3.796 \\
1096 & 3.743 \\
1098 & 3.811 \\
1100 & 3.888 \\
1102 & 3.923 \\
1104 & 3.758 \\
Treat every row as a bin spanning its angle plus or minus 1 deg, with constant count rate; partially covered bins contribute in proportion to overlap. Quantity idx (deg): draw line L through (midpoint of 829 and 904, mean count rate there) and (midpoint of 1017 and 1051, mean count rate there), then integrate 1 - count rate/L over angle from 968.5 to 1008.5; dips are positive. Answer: -4.4 deg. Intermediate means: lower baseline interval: 3.73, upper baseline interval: 3.98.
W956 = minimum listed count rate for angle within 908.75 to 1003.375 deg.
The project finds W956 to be 3.368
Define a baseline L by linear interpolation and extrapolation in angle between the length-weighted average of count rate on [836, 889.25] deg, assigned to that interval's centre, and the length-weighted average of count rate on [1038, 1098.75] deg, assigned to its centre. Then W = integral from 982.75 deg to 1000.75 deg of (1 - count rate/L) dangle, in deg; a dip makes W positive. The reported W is -3.4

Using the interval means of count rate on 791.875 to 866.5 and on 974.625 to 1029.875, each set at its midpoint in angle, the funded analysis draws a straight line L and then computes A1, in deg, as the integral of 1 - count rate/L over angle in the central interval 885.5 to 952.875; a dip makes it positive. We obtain 7.89 deg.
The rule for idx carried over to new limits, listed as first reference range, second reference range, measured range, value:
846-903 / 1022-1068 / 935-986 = -0.74 deg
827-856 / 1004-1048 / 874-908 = 2.64 deg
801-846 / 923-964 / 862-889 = 0.50 deg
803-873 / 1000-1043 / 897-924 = 3.62 deg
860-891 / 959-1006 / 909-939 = 2.95 deg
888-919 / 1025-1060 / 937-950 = -0.74 deg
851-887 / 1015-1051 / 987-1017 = -4.32 deg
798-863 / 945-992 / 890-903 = 1.21 deg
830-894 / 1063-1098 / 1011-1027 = -1.29 deg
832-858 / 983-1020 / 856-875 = 0.89 deg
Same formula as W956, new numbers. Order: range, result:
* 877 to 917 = 3.362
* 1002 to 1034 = 3.929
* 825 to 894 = 3.56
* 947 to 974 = 3.625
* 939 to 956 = 3.745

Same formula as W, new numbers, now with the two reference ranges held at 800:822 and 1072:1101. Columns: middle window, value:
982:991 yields -1.1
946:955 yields 0.1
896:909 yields 1.5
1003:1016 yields -1.9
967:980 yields -0.1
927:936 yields 0.5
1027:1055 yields -0.9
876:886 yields 0.2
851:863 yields 0.4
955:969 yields 0.5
